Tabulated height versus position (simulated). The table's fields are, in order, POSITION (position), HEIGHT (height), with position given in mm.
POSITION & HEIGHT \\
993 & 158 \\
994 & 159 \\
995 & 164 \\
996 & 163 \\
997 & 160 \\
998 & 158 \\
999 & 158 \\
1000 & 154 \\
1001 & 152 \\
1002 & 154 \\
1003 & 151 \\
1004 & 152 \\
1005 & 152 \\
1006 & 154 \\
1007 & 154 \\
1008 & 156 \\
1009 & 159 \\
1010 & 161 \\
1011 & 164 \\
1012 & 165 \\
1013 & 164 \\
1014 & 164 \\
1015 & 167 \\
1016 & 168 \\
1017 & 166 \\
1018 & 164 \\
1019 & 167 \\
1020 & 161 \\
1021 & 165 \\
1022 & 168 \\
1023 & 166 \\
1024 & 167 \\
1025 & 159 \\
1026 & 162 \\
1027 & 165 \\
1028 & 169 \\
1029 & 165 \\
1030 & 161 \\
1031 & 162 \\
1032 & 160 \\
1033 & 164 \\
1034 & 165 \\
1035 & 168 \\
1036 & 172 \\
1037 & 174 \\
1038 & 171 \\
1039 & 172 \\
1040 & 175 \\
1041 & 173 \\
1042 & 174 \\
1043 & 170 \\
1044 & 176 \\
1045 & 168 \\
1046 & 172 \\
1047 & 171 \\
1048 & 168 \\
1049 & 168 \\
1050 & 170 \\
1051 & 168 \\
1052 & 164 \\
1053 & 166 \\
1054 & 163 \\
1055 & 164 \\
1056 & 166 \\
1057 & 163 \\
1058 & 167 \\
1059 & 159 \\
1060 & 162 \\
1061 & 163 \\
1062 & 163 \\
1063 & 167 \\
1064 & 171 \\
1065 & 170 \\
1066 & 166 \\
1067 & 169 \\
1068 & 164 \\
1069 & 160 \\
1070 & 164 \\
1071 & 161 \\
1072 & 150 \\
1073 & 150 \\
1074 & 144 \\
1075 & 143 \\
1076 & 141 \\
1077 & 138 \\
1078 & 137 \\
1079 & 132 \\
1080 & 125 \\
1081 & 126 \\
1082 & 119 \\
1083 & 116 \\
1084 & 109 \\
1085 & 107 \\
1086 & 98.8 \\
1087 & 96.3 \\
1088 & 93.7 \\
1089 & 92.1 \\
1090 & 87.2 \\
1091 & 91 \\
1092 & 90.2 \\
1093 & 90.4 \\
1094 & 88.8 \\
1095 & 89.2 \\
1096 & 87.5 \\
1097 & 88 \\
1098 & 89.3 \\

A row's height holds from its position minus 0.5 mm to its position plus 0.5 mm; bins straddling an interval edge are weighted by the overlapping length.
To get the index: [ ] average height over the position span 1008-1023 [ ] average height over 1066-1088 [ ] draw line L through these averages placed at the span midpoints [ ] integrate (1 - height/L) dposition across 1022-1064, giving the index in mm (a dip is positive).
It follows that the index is -4.4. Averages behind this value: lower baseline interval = 164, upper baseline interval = 135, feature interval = 167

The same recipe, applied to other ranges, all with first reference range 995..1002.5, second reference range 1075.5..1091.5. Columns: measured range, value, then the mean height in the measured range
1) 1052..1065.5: -4.17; 165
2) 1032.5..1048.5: -4.16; 171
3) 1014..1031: -2.33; 165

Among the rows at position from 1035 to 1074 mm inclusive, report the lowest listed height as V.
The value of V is 144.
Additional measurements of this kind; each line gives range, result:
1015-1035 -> 159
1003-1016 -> 151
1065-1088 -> 93.7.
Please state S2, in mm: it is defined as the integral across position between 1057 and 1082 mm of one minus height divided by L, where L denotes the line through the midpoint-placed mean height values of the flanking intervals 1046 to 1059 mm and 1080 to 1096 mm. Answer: -3.5 mm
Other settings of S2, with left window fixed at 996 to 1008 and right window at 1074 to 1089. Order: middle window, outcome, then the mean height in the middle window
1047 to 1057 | -2.5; 166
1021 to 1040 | -3.2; 166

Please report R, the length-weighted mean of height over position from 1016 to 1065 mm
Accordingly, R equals 167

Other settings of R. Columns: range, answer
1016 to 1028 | 165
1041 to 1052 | 170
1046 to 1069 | 166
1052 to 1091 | 143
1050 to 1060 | 165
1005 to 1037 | 164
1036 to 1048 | 172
